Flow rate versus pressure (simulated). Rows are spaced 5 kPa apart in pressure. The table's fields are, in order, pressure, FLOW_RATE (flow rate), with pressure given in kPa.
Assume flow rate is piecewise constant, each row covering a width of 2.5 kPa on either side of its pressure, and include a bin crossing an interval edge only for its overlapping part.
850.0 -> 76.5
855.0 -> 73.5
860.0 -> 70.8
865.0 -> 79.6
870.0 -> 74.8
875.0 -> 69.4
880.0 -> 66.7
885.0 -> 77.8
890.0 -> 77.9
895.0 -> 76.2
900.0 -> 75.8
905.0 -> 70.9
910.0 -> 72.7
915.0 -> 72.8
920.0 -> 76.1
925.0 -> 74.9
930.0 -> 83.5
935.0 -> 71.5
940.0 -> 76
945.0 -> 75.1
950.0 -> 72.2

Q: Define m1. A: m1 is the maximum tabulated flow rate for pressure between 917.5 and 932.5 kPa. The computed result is 83.5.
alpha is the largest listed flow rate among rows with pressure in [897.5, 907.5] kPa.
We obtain 75.8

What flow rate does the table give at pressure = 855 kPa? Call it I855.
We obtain 73.5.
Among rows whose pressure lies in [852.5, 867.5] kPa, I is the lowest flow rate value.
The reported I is 70.8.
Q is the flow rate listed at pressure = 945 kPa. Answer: 75.1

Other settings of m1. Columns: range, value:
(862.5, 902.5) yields 79.6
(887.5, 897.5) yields 77.9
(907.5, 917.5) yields 72.8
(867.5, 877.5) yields 74.8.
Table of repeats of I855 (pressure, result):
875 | 69.4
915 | 72.8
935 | 71.5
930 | 83.5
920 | 76.1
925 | 74.9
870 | 74.8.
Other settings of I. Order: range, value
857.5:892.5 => 66.7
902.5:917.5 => 70.9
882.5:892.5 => 77.8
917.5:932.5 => 74.9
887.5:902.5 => 75.8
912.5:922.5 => 72.8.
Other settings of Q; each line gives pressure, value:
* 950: 72.2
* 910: 72.7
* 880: 66.7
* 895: 76.2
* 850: 76.5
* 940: 76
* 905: 70.9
